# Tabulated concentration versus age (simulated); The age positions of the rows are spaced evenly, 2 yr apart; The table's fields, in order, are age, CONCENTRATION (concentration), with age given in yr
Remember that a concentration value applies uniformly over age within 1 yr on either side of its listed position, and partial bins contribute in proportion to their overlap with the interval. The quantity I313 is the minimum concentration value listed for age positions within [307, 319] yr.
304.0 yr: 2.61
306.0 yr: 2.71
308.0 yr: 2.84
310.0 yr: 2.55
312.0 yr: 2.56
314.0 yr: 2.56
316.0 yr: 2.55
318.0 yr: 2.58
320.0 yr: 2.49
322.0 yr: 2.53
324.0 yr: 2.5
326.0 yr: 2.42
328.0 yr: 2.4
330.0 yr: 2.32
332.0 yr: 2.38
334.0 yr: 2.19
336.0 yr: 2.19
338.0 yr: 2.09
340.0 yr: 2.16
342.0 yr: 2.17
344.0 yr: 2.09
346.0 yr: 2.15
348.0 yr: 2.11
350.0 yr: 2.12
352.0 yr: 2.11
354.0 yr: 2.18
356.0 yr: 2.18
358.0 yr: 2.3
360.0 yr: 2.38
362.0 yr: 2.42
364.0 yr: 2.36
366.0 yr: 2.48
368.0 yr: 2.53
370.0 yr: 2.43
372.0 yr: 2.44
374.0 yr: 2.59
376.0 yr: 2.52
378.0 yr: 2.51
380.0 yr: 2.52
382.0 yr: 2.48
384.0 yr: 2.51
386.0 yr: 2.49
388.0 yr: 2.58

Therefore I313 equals 2.55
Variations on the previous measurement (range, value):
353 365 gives 2.18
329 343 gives 2.09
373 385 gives 2.48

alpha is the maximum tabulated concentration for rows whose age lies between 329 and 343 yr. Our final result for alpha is 2.38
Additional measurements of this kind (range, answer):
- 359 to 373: 2.53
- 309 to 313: 2.56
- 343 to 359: 2.3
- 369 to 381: 2.59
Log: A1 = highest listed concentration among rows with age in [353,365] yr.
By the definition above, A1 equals 2.42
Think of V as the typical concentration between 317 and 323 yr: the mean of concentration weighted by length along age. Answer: 2.53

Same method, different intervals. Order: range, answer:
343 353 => 2.12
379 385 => 2.5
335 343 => 2.15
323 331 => 2.41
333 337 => 2.19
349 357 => 2.15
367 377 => 2.5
